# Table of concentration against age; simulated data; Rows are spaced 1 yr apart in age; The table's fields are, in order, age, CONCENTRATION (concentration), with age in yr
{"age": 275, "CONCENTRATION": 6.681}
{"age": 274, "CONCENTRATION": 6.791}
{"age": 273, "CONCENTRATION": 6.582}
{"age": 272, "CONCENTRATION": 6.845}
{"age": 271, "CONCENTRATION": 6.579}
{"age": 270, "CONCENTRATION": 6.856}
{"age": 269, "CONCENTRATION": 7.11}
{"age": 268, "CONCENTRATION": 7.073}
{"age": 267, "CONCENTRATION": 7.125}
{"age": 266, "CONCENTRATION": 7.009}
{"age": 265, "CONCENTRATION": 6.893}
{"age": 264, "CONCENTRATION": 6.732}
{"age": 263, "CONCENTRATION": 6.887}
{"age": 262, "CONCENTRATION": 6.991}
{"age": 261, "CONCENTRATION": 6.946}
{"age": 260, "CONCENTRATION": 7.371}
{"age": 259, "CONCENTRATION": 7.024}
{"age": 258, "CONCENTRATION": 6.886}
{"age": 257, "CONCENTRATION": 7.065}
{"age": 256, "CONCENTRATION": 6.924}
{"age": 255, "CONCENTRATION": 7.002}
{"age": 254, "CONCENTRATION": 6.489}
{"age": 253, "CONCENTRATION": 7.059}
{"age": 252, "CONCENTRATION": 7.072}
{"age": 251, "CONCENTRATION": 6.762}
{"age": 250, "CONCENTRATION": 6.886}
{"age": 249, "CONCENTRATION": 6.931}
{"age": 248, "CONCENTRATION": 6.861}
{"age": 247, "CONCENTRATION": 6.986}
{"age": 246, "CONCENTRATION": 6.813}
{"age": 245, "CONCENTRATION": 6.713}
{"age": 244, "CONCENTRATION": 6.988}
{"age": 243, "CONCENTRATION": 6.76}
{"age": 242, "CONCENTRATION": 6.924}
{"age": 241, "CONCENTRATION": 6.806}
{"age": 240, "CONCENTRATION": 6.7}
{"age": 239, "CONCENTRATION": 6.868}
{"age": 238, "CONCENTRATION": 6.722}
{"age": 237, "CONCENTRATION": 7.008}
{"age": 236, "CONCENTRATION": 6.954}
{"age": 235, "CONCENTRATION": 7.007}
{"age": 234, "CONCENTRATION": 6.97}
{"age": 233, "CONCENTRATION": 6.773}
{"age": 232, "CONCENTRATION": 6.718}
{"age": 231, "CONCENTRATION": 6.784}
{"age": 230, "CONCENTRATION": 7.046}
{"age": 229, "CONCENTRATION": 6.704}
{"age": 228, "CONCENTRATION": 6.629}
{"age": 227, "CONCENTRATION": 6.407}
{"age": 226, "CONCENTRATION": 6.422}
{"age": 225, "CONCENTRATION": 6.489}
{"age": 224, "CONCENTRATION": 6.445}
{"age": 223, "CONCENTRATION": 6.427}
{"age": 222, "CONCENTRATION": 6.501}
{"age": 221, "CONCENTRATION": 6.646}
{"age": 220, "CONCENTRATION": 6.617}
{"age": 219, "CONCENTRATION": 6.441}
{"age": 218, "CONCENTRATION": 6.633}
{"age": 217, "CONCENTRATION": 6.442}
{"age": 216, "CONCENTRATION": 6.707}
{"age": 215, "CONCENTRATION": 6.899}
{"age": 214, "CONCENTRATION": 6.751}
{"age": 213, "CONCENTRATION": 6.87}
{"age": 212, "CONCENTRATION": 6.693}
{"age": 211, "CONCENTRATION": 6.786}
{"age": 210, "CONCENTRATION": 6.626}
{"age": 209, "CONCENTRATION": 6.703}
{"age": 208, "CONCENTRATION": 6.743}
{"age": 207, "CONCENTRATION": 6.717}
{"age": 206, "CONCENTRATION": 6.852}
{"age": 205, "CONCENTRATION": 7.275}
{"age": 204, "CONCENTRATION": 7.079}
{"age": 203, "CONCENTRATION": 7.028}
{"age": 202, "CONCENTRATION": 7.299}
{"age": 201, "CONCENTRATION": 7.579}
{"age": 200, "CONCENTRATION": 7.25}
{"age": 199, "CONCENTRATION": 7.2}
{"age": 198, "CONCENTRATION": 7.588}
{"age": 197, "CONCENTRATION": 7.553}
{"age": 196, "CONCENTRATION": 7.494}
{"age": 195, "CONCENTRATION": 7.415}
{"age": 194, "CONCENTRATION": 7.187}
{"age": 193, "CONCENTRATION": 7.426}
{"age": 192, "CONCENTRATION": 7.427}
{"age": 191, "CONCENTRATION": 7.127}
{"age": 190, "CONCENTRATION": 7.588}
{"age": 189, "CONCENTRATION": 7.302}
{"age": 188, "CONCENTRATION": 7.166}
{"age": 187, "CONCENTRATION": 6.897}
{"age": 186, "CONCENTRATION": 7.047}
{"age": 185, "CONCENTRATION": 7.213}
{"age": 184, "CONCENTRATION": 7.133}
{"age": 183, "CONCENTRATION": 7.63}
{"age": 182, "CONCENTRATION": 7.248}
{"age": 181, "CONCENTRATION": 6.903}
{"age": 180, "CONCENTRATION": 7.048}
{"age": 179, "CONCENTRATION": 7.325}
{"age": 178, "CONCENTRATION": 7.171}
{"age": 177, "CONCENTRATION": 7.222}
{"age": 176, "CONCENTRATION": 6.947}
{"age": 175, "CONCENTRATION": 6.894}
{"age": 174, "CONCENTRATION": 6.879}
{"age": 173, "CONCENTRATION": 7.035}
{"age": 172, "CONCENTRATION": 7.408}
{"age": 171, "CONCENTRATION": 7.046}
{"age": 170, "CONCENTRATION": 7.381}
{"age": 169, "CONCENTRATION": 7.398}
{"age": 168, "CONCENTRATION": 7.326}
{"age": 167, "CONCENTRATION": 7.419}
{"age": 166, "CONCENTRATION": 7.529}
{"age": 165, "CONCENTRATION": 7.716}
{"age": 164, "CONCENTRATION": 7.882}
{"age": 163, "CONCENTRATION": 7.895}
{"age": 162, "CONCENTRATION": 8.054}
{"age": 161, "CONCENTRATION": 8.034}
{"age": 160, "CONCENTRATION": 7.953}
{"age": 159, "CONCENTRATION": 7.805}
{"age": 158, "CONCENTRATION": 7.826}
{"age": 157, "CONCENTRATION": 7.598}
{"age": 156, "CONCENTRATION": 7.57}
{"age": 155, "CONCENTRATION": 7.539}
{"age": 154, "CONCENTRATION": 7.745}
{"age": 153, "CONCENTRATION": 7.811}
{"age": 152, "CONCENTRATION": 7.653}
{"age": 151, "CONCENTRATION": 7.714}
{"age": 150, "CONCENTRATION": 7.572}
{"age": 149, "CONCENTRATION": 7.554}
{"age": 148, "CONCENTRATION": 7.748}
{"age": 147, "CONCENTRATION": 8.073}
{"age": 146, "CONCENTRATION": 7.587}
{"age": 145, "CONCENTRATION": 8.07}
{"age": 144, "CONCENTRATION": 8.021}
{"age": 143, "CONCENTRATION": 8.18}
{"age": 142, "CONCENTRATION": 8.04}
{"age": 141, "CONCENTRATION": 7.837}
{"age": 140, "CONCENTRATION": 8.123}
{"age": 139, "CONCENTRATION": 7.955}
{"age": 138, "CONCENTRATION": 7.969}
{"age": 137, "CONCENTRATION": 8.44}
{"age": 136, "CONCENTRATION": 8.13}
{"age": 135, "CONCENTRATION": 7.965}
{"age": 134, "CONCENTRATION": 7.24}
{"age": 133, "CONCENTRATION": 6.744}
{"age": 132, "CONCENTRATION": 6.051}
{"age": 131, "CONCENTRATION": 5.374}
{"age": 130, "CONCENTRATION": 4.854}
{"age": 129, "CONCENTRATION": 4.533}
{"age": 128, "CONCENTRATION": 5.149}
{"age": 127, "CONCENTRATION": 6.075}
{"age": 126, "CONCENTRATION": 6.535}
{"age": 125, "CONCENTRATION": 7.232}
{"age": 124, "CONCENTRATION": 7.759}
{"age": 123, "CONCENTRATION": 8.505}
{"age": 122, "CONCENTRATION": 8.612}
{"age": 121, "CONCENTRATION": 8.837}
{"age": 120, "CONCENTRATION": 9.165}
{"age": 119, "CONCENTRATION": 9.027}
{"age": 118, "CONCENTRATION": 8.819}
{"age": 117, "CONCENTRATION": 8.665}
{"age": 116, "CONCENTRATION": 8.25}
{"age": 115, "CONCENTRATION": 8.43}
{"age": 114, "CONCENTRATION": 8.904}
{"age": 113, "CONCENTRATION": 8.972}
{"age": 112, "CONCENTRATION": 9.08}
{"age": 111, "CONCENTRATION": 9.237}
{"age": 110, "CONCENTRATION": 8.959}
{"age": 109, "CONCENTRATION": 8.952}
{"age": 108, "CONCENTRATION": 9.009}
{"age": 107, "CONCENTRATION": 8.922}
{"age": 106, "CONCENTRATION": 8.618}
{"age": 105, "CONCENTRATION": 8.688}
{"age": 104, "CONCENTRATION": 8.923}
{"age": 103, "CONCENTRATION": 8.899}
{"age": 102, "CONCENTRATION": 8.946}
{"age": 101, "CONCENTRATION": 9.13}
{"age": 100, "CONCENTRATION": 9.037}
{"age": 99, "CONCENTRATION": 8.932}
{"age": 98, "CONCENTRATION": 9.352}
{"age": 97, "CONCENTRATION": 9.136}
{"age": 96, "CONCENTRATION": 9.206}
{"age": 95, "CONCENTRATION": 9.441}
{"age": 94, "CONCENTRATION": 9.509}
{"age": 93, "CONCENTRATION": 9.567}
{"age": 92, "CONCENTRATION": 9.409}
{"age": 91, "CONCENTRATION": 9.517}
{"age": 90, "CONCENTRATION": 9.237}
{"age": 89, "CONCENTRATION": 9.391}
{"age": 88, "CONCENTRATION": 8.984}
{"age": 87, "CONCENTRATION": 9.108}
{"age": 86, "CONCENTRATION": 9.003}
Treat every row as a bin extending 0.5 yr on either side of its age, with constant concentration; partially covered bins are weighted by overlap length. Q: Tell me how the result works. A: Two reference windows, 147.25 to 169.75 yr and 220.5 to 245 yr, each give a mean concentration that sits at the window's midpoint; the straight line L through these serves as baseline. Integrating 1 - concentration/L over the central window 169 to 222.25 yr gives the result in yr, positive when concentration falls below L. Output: 1.1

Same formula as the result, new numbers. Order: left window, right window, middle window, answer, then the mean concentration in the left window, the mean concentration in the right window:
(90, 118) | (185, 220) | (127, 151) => 3.0 yr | 9.03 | 7.05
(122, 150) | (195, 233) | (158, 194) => -1.5 yr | 7.28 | 6.85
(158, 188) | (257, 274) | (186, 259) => 2.3 yr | 7.36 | 6.93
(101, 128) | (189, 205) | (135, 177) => 1.2 yr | 8.49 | 7.35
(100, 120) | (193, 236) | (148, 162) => 0.5 yr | 8.88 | 6.87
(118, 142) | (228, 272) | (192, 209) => -0.3 yr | 7.36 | 6.9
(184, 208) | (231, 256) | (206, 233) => 1.5 yr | 7.24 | 6.87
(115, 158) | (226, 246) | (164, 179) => 0.1 yr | 7.59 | 6.8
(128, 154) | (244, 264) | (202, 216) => 0.5 yr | 7.37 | 6.93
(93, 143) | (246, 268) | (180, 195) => 0.7 yr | 8.18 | 6.95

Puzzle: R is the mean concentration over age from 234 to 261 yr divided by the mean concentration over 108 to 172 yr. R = 0.9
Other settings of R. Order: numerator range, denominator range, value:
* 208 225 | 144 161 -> 0.86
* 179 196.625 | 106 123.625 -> 0.82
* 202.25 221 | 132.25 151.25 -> 0.87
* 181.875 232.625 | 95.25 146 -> 0.86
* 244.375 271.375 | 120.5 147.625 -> 0.95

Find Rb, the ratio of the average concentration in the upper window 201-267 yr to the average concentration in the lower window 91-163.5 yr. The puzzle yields 0.84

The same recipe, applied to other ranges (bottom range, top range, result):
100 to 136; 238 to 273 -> 0.86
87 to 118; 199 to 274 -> 0.76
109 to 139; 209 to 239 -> 0.87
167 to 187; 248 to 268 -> 0.97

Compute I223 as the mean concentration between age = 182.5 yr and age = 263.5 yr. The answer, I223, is 6.94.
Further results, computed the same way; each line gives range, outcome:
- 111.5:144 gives 7.68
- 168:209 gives 7.2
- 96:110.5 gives 8.97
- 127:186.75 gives 7.36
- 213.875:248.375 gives 6.73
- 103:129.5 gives 8.24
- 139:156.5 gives 7.82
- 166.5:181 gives 7.17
